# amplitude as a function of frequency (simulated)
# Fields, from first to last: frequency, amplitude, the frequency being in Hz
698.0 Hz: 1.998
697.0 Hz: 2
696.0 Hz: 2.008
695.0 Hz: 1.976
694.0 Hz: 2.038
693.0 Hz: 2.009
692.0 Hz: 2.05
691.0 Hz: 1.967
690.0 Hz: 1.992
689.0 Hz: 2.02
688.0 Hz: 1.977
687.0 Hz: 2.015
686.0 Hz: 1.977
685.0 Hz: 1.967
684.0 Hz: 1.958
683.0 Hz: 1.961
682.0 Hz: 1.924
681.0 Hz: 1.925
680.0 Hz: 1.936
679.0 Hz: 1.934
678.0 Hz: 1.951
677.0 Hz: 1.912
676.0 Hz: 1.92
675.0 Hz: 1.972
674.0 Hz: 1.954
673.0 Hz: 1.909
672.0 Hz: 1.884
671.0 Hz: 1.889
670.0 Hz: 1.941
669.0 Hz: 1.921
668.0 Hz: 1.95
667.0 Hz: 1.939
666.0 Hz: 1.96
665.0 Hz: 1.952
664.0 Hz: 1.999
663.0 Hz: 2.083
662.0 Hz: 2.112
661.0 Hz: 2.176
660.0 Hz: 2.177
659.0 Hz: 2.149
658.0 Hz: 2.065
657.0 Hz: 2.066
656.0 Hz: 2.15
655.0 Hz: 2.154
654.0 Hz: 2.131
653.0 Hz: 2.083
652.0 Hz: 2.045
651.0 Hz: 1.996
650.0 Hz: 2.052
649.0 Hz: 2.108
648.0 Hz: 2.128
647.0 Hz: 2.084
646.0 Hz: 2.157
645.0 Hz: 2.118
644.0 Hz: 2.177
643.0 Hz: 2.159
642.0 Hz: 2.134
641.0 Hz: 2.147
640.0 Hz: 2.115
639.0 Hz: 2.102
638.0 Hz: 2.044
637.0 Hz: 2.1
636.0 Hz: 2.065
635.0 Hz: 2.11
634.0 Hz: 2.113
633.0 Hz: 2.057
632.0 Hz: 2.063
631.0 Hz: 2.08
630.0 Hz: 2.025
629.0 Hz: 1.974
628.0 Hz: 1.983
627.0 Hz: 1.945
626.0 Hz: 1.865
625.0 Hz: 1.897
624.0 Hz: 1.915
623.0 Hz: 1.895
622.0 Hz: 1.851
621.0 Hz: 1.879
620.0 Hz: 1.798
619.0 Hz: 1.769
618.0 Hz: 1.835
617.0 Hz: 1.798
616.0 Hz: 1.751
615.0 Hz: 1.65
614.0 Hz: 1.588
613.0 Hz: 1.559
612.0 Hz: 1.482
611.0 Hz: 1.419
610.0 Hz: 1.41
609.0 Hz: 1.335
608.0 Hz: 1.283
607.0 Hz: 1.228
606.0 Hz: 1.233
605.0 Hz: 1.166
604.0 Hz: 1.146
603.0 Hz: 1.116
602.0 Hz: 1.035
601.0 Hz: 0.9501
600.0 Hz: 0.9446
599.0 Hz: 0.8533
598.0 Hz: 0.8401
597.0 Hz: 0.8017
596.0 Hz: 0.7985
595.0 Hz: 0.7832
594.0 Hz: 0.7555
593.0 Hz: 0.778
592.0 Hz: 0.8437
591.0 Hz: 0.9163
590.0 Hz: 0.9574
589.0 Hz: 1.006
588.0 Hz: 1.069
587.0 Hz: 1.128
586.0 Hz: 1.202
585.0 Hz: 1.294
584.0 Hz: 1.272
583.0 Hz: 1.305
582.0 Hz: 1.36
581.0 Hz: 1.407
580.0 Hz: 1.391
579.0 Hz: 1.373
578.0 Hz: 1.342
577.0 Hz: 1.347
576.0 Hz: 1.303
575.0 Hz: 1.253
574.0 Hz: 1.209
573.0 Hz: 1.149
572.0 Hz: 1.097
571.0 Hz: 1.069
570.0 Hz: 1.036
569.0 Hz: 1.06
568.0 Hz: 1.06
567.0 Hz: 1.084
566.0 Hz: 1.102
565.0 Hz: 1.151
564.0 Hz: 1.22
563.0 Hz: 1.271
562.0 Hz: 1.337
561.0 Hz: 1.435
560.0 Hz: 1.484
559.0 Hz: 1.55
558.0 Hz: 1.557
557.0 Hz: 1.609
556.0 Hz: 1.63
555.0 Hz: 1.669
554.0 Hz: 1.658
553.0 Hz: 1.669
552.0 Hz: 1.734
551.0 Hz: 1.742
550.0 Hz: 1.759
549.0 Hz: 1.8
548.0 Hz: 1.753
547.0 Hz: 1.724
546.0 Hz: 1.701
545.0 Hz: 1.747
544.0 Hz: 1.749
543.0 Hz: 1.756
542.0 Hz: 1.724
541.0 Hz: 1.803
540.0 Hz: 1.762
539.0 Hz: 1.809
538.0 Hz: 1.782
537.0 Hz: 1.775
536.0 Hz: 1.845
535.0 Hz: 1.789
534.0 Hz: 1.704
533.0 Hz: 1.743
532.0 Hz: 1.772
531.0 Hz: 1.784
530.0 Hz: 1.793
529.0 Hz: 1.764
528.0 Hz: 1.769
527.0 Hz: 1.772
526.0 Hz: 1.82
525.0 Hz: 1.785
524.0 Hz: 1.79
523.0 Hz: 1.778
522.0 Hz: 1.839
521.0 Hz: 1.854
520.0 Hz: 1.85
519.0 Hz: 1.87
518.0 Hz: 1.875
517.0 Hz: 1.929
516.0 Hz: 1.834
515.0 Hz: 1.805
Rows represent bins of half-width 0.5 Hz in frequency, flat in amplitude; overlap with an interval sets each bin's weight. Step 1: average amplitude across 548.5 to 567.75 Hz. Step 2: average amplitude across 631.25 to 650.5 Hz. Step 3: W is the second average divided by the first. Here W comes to 1.41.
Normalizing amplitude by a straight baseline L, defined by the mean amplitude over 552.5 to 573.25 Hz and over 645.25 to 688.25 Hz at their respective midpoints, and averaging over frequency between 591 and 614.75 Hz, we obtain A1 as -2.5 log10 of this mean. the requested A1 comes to 0.40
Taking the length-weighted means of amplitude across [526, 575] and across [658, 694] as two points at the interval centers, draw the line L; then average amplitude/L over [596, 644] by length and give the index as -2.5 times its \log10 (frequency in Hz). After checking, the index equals 0.09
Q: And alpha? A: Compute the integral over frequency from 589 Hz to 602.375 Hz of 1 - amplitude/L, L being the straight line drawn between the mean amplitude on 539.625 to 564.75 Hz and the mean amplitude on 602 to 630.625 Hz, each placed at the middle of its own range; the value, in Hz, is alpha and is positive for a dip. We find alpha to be 6.2 Hz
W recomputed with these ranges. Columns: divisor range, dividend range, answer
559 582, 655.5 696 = 1.60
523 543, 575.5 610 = 0.62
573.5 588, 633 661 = 1.63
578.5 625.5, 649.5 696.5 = 1.54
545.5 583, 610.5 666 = 1.41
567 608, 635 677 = 1.87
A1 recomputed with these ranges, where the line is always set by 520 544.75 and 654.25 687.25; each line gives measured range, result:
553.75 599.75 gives 0.48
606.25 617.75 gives 0.26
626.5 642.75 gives -0.07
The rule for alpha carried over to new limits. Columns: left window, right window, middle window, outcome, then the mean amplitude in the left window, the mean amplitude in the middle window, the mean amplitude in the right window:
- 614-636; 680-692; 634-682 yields -2.4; 1.91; 2.04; 1.97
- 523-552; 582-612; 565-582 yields 1.7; 1.77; 1.21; 1.08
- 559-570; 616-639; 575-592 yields 2.6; 1.23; 1.22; 1.96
